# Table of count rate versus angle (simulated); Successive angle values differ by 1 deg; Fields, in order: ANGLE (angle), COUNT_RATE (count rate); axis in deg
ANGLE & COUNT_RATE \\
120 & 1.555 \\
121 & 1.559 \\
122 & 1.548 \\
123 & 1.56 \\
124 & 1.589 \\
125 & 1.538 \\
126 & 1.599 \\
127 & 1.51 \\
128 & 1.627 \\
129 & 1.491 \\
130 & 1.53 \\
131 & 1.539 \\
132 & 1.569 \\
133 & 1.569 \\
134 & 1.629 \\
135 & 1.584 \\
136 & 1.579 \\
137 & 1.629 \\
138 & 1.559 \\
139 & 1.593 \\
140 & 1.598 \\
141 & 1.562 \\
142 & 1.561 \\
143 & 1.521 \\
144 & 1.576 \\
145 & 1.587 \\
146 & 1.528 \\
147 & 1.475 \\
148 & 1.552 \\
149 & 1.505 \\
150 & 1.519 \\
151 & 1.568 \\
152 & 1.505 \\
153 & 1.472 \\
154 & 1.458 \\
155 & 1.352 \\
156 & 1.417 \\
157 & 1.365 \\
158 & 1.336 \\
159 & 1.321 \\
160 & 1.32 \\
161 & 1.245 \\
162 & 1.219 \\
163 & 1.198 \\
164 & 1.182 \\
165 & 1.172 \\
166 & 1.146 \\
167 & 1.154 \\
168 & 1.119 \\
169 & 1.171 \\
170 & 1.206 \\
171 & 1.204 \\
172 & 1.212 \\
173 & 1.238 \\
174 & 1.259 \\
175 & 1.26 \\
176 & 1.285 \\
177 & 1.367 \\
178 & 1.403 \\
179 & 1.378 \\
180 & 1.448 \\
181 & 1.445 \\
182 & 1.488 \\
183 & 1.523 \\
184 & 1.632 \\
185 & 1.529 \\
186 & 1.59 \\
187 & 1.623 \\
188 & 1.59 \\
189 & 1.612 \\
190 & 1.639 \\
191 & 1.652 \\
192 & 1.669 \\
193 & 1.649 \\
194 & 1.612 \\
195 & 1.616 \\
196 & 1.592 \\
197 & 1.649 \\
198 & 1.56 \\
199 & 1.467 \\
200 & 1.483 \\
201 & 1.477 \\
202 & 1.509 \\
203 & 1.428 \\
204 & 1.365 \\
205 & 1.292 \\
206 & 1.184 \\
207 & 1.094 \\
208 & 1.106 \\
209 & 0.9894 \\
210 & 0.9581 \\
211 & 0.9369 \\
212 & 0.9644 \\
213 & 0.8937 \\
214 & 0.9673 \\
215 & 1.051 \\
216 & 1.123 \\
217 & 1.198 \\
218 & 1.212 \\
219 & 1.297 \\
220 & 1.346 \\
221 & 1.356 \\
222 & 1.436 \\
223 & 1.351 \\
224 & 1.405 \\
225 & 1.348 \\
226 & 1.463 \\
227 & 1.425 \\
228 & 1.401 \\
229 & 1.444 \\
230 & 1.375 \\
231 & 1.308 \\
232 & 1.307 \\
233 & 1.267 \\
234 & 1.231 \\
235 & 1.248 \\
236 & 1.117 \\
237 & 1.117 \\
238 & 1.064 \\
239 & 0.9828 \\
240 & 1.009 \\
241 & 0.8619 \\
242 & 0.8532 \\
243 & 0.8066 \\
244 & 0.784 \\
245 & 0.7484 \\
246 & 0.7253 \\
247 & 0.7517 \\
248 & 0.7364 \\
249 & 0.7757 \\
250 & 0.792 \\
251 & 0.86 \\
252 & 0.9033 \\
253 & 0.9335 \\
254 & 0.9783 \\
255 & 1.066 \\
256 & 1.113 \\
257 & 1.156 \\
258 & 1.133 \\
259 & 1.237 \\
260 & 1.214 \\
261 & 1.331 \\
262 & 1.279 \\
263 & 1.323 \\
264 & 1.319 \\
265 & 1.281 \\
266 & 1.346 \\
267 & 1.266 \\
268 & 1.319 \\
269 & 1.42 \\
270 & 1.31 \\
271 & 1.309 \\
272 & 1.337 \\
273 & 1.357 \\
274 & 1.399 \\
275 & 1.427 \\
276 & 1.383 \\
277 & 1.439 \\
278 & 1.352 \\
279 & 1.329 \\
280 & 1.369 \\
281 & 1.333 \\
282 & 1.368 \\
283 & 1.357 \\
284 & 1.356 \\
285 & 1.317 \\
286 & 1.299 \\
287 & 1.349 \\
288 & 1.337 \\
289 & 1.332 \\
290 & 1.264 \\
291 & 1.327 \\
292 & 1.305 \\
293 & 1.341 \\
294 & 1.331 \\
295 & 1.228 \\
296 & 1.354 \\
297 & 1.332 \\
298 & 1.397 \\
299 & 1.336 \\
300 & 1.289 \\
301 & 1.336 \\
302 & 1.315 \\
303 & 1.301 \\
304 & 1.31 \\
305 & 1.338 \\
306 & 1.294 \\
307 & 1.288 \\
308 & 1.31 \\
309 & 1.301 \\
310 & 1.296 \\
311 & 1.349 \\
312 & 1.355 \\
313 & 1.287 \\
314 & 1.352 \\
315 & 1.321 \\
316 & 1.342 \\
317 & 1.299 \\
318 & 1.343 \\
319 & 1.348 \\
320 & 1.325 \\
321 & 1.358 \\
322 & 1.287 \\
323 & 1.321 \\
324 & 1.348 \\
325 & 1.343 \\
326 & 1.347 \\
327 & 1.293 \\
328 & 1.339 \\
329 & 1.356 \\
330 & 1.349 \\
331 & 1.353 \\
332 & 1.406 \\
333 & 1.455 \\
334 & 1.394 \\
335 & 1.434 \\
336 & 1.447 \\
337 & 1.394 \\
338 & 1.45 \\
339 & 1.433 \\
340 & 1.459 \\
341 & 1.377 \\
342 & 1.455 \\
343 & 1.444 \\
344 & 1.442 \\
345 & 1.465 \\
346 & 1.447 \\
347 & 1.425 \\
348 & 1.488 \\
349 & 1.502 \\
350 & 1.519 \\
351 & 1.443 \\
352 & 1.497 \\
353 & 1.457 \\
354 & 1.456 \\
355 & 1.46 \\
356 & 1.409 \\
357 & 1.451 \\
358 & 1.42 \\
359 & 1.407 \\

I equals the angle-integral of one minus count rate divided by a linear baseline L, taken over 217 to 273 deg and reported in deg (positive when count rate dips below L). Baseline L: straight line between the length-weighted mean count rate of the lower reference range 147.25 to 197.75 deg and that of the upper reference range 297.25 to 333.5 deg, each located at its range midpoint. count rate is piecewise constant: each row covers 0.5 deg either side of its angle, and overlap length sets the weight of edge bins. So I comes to 8.6 deg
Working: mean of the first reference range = 1.41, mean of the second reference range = 1.33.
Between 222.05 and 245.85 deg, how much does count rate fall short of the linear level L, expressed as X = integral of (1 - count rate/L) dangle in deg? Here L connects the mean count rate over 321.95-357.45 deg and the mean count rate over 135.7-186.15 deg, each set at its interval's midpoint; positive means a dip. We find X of 4.0 deg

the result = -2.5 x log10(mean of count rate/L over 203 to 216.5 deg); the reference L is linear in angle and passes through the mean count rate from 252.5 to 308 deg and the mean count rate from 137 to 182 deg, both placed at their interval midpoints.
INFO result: 0.24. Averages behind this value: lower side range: 1.38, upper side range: 1.3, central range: 1.08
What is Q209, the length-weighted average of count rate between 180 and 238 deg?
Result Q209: 1.36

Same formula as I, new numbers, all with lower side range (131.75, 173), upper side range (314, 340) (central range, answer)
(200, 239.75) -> 4.6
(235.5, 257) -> 7.4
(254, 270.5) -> 1.6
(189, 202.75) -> -1.8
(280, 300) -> 0.7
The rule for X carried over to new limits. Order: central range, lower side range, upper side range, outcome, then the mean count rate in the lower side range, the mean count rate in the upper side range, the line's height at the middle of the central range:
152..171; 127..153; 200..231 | 2.54 deg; 1.56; 1.25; 1.47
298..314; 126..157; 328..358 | 1.50 deg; 1.54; 1.43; 1.45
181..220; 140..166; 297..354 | 0.89 deg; 1.42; 1.37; 1.41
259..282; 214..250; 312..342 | -2.04 deg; 1.13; 1.37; 1.23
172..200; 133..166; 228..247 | -4.60 deg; 1.46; 1.07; 1.3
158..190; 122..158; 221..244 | 1.54 deg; 1.53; 1.21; 1.42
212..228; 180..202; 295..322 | 2.71 deg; 1.57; 1.32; 1.51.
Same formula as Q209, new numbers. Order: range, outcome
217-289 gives 1.21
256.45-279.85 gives 1.32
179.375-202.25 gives 1.57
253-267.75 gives 1.21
